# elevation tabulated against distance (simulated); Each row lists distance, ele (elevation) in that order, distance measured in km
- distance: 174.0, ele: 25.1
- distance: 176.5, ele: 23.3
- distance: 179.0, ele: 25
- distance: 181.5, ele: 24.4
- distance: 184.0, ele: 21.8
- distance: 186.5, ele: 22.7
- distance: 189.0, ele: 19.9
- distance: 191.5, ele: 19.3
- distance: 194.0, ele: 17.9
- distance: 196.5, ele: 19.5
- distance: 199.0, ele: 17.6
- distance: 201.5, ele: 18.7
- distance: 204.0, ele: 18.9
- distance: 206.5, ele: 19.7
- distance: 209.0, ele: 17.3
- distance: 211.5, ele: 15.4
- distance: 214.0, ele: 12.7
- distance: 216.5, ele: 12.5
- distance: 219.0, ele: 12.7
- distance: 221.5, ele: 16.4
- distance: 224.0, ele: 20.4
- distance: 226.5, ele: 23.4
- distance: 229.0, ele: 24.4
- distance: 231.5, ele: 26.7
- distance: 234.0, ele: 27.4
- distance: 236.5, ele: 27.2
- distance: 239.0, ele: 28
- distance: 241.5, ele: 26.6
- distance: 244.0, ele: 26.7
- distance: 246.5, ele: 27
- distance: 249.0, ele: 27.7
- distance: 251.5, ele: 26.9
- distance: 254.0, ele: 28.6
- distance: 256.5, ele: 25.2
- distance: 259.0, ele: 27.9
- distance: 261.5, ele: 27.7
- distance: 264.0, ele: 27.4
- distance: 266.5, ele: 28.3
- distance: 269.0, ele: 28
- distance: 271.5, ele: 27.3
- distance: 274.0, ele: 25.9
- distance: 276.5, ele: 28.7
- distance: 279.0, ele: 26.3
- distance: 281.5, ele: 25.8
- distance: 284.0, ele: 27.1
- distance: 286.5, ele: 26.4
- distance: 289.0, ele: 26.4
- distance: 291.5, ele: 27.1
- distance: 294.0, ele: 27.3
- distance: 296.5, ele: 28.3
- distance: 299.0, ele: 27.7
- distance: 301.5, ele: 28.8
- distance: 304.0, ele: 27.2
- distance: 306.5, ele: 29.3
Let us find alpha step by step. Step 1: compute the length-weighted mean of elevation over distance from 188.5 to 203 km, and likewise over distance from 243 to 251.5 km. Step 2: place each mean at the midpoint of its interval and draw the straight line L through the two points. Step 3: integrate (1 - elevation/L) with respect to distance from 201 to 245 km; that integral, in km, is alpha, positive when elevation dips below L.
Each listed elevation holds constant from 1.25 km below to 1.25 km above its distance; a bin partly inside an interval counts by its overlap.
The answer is 4.8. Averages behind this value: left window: 18.8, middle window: 20.8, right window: 27.1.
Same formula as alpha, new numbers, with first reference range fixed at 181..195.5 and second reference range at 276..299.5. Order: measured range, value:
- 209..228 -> 5.3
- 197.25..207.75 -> 1.4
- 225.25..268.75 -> -4.3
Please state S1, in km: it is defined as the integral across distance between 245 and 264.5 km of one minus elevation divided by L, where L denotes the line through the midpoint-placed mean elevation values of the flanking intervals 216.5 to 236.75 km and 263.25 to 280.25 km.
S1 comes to -1.65 km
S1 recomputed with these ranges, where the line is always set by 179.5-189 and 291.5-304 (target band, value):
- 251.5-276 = -1.0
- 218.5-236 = 1.7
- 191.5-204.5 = 2.7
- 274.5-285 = 0.1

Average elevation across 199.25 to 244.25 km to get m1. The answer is 20.6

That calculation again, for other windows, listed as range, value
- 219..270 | 25.8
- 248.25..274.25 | 27.4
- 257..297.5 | 27.2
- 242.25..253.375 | 27.1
